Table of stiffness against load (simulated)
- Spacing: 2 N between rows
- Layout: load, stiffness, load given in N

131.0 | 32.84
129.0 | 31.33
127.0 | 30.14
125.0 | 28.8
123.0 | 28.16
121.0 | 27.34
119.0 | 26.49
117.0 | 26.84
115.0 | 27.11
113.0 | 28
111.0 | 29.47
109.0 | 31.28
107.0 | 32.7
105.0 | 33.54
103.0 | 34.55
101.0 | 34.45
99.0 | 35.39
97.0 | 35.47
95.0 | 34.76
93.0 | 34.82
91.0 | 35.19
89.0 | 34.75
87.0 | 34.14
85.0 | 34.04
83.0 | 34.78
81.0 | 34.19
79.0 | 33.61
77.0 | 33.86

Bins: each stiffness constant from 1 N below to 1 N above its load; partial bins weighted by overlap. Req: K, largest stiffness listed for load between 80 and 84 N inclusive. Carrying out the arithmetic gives 34.78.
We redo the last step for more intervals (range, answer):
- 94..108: 35.47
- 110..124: 29.47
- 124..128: 30.14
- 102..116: 34.55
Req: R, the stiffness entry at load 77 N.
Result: 33.86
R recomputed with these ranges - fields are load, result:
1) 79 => 33.61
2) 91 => 35.19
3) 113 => 28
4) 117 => 26.84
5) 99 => 35.39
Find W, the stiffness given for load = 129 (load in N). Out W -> 31.33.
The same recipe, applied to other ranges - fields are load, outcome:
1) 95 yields 34.76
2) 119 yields 26.49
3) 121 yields 27.34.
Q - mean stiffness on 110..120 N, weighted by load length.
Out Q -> 27.6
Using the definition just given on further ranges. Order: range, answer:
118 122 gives 26.9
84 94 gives 34.6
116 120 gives 26.7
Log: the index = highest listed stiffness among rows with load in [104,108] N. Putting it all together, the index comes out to 33.54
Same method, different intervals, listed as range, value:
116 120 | 26.84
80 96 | 35.19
